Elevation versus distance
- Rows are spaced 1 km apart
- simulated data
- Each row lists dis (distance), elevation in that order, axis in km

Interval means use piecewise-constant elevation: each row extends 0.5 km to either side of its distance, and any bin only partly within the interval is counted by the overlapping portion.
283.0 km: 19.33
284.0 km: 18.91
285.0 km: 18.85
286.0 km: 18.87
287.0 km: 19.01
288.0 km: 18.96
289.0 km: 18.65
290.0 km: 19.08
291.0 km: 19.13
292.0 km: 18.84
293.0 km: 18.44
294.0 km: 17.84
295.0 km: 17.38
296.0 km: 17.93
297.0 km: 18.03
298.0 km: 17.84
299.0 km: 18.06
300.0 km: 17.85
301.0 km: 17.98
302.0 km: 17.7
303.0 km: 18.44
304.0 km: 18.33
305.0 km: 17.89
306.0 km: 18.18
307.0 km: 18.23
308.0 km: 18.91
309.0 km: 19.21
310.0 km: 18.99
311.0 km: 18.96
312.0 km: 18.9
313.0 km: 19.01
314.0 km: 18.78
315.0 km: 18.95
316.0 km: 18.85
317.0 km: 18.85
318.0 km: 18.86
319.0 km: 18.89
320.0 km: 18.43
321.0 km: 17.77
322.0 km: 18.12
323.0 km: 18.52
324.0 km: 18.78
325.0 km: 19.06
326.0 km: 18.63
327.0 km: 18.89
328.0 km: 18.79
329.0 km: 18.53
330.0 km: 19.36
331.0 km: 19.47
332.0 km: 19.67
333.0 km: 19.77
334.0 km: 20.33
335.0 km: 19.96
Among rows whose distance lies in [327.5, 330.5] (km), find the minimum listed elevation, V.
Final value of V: 18.53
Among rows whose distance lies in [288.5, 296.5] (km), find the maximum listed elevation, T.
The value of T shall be 19.13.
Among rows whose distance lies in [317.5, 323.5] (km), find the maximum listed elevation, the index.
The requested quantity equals 18.89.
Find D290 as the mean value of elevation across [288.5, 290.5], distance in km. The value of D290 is 18.9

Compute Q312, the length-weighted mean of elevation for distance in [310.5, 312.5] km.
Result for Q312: 18.9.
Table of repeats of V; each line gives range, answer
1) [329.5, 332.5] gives 19.36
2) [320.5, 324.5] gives 17.77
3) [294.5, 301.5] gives 17.38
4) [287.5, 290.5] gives 18.65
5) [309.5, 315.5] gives 18.78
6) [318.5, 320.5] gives 18.43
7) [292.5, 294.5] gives 17.84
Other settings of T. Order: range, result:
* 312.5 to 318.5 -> 19.01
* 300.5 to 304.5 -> 18.44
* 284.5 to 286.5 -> 18.87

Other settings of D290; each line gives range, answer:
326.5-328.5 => 18.8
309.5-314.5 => 18.9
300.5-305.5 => 18.1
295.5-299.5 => 18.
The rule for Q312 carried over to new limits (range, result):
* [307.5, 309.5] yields 19.1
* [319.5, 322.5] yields 18.1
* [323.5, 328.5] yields 18.8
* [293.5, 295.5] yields 17.6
